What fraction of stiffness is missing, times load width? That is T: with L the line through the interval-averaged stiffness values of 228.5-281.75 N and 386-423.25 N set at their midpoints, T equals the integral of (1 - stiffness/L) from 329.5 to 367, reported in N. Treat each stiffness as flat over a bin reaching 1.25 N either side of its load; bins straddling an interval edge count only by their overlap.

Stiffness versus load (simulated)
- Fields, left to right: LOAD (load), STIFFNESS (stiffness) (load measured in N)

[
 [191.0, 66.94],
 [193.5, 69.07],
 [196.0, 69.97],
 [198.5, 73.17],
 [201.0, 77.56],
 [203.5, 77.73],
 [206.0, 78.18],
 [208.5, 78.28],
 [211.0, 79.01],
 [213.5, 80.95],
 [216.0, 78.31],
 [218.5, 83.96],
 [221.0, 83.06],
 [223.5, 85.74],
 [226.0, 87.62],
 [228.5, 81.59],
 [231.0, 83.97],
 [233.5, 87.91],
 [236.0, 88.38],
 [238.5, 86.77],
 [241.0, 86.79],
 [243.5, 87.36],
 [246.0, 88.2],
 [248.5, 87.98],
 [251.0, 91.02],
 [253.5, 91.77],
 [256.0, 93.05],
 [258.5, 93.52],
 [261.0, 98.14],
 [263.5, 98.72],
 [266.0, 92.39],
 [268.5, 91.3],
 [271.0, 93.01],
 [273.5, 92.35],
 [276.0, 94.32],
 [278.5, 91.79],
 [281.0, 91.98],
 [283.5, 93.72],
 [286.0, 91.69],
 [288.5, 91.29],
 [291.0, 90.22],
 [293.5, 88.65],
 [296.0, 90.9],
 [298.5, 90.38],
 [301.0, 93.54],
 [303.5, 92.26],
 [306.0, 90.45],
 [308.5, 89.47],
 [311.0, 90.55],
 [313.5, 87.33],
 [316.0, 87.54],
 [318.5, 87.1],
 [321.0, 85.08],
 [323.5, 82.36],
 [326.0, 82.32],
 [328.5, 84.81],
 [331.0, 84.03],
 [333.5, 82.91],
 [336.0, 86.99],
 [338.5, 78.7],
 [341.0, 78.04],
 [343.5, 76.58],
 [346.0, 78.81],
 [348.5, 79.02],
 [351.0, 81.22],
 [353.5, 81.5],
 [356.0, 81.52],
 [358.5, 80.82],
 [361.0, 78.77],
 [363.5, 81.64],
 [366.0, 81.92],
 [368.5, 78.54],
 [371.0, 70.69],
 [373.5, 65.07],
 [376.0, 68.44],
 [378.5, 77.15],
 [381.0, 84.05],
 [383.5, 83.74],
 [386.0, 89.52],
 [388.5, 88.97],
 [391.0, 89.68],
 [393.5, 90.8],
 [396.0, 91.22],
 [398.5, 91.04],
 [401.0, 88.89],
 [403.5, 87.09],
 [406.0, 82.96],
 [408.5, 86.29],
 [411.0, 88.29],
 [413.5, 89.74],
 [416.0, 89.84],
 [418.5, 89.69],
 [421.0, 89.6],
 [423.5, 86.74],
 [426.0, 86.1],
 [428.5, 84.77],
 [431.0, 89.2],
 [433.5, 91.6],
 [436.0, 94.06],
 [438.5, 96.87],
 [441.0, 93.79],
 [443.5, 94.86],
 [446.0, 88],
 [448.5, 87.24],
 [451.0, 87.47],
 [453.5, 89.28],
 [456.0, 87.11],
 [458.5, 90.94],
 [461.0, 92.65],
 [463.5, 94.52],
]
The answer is 3.6 N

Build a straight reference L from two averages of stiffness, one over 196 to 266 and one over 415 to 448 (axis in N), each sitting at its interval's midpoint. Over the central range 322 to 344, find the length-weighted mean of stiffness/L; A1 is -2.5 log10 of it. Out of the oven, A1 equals 0.07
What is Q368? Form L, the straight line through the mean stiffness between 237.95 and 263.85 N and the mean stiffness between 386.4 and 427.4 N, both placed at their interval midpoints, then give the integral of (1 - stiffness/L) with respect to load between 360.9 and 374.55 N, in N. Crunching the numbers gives 2.0 N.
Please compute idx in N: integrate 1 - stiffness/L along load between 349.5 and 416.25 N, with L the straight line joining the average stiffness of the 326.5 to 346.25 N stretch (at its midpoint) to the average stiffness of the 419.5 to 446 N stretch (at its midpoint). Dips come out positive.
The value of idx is 2.1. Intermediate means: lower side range 81.5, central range 83.2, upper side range 90.6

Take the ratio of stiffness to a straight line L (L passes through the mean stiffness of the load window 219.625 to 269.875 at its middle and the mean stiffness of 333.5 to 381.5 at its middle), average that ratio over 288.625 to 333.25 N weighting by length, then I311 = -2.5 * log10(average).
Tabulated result -0.06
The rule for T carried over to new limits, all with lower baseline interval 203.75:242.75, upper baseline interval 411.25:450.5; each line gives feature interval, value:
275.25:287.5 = -1.07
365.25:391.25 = 2.64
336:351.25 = 1.39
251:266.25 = -1.81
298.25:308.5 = -0.67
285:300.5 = -0.93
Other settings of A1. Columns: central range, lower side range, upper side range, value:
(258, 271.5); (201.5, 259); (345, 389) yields -0.134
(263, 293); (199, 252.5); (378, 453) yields -0.090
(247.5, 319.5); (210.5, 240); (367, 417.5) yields -0.093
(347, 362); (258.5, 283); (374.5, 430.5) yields 0.111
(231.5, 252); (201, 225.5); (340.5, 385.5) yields -0.099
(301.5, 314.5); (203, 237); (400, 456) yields -0.061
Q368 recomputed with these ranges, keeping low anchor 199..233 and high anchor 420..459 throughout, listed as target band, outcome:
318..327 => 0.1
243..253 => -0.8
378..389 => 0.3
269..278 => -1.0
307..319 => -0.5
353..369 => 1.1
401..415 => 0.2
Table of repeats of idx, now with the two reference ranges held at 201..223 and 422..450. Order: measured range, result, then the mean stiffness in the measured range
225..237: -0.7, 85.8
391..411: 0.1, 88.4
